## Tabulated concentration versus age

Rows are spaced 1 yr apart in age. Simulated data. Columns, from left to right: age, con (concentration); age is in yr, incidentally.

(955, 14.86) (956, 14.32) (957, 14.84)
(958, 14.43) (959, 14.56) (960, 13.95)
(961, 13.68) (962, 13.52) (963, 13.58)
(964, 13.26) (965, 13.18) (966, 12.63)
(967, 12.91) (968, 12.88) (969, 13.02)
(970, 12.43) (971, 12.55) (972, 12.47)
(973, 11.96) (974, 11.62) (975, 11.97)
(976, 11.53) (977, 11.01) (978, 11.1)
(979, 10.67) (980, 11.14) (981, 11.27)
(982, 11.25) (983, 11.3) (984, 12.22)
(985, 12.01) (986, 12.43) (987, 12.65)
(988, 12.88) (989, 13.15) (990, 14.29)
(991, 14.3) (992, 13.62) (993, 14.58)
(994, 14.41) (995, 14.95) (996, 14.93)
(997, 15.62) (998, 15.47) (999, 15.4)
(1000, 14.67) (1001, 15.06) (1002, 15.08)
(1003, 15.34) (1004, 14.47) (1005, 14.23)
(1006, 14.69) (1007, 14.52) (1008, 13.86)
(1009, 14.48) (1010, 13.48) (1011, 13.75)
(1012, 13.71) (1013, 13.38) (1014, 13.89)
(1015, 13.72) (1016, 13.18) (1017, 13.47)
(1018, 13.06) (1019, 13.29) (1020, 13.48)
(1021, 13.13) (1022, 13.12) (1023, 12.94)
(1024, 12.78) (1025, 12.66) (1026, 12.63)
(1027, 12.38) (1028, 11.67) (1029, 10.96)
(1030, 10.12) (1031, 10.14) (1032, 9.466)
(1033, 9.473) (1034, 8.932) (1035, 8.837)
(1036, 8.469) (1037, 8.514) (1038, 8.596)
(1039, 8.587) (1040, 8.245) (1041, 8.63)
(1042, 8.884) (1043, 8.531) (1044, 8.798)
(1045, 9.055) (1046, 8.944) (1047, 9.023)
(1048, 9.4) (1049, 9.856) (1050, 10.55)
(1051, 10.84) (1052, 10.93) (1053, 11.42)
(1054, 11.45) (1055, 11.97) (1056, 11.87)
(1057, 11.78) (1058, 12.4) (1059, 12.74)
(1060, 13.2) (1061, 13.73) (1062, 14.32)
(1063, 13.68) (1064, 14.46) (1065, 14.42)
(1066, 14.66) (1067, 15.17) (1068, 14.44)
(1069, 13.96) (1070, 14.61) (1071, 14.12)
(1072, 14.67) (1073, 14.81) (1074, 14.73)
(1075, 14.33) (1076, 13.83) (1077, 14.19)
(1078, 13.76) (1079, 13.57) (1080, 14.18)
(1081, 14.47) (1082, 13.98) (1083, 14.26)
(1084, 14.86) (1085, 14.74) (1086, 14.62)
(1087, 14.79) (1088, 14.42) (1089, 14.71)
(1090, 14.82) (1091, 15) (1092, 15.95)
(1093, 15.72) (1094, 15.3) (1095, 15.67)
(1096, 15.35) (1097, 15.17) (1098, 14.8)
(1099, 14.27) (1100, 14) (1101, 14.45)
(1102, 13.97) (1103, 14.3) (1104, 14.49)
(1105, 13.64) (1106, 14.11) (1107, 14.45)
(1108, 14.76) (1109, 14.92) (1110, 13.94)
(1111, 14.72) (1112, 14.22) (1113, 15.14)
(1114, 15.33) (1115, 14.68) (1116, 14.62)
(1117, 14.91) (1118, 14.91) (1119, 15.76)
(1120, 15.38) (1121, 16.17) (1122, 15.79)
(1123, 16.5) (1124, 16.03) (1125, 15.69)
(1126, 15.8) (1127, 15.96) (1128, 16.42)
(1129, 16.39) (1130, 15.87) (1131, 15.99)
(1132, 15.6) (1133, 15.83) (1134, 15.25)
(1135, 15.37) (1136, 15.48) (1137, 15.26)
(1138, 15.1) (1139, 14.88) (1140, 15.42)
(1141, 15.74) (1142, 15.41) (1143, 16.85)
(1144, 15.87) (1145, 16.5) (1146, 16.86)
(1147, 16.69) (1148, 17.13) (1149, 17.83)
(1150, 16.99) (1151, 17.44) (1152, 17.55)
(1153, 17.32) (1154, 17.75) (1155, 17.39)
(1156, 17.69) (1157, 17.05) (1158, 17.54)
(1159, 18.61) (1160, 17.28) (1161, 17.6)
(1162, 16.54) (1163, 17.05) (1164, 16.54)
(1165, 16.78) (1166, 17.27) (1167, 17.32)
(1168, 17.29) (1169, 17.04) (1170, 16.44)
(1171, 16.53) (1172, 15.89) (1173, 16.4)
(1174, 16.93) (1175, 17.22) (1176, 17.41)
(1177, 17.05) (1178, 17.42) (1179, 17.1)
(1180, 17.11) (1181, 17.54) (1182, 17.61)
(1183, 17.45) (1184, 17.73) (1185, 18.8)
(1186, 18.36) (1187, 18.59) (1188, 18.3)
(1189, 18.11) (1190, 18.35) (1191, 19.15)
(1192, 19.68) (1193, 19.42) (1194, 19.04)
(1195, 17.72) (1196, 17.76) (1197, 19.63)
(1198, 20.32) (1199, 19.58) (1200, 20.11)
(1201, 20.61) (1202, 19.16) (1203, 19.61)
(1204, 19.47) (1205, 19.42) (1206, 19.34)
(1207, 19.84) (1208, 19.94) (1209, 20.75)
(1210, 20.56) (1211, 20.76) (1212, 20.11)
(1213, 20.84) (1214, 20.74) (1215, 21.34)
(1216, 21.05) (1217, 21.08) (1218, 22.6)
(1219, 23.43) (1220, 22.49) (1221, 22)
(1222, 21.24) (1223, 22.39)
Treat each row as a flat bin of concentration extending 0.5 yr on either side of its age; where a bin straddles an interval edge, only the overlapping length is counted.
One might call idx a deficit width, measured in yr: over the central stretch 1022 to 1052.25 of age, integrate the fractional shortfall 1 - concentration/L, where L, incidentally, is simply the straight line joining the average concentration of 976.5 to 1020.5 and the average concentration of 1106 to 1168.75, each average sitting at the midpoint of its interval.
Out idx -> 9.0 yr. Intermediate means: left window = 13.5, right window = 16.1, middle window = 10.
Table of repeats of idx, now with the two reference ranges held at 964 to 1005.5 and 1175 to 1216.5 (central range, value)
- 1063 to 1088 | 2.1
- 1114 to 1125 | 0.9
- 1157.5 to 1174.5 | 1.1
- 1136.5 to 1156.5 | 1.3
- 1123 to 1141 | 1.6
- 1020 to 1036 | 3.4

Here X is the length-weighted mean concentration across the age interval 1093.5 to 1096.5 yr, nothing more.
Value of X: 15.4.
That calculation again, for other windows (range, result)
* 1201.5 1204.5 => 19.4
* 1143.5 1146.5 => 16.4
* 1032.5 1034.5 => 9.2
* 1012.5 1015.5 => 13.7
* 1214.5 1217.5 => 21.2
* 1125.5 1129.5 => 16.1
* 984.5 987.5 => 12.4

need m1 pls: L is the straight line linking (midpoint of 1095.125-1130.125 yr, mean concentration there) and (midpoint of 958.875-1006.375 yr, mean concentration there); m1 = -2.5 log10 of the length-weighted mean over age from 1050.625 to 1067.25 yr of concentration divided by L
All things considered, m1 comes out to 0.115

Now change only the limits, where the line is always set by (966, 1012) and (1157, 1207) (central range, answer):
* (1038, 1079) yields 0.24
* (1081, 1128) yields 0.08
